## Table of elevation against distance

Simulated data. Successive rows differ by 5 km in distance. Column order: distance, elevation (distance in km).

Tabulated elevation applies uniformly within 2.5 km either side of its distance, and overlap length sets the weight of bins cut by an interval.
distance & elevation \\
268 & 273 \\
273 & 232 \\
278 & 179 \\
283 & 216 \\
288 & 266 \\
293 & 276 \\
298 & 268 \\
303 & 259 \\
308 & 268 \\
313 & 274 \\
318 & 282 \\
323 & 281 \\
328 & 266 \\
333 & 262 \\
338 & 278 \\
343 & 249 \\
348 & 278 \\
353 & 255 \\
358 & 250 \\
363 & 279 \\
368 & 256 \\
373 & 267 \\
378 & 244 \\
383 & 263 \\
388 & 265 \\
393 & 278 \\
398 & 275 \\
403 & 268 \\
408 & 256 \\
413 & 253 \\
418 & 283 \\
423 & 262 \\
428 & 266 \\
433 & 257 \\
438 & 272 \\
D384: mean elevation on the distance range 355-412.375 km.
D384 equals 263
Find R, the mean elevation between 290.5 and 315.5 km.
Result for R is 269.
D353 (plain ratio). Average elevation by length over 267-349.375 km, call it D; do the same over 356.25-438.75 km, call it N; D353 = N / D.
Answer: 1.02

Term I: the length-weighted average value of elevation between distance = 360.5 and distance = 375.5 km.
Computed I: 267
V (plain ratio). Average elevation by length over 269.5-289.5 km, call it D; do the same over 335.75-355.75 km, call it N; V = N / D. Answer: 1.18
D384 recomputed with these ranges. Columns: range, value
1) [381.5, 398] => 270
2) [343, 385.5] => 261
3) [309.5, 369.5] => 268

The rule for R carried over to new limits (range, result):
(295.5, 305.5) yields 264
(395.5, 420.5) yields 267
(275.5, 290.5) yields 220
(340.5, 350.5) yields 264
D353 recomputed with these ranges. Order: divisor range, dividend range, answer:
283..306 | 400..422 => 1.01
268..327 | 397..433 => 1.04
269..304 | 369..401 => 1.09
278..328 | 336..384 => 1.00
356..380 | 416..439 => 1.03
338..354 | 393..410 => 1.02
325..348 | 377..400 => 1.00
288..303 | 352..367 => 0.97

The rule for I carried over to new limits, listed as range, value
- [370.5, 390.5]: 260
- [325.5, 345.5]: 264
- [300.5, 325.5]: 273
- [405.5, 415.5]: 254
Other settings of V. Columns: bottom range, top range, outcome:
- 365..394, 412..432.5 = 1.02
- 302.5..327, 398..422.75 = 0.97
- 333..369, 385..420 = 1.02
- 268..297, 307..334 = 1.14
